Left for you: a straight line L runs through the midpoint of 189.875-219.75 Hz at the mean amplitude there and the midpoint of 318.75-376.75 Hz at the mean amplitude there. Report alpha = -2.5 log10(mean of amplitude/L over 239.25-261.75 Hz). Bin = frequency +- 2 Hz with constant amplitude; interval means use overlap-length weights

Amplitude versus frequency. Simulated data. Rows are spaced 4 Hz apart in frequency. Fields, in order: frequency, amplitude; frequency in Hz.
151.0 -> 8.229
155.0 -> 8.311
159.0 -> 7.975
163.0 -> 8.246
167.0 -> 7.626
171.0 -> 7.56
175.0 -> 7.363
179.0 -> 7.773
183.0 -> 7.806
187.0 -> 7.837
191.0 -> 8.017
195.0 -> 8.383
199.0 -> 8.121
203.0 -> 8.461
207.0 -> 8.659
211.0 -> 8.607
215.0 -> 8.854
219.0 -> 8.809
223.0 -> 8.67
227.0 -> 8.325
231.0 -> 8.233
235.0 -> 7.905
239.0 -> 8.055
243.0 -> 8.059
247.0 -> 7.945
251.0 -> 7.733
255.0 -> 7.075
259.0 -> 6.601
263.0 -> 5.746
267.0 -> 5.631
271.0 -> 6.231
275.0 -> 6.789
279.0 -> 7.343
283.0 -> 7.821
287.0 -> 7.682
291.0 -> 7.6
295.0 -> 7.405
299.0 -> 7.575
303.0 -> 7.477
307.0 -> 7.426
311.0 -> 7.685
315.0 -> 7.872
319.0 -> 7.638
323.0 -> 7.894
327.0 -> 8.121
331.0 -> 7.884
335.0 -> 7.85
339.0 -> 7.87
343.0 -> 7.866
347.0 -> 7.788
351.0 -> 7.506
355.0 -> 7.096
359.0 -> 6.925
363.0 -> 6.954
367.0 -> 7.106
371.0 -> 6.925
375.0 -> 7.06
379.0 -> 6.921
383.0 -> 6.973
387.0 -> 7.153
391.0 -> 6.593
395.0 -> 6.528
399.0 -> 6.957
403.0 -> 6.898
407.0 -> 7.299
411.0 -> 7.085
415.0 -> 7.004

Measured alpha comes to 0.098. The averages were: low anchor 8.49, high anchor 7.5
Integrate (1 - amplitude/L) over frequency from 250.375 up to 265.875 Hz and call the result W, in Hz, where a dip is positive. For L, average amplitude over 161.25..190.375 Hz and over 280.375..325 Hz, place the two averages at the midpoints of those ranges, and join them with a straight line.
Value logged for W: 2.1 Hz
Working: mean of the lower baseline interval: 7.75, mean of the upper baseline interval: 7.64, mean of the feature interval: 6.64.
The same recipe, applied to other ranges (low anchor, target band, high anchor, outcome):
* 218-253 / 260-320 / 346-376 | 4.2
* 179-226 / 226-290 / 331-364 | 5.8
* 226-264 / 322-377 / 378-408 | -2.9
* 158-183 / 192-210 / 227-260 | -1.5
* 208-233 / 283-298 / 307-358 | 0.8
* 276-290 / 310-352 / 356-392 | -3.4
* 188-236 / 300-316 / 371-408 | 0.0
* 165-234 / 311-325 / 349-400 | -0.8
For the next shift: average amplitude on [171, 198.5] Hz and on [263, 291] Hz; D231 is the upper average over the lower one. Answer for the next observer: 0.88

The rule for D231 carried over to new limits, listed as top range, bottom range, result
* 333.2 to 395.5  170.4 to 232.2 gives 0.88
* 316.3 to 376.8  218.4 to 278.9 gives 1.01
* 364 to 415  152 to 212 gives 0.87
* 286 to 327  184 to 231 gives 0.91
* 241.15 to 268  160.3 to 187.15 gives 0.91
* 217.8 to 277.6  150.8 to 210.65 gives 0.93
